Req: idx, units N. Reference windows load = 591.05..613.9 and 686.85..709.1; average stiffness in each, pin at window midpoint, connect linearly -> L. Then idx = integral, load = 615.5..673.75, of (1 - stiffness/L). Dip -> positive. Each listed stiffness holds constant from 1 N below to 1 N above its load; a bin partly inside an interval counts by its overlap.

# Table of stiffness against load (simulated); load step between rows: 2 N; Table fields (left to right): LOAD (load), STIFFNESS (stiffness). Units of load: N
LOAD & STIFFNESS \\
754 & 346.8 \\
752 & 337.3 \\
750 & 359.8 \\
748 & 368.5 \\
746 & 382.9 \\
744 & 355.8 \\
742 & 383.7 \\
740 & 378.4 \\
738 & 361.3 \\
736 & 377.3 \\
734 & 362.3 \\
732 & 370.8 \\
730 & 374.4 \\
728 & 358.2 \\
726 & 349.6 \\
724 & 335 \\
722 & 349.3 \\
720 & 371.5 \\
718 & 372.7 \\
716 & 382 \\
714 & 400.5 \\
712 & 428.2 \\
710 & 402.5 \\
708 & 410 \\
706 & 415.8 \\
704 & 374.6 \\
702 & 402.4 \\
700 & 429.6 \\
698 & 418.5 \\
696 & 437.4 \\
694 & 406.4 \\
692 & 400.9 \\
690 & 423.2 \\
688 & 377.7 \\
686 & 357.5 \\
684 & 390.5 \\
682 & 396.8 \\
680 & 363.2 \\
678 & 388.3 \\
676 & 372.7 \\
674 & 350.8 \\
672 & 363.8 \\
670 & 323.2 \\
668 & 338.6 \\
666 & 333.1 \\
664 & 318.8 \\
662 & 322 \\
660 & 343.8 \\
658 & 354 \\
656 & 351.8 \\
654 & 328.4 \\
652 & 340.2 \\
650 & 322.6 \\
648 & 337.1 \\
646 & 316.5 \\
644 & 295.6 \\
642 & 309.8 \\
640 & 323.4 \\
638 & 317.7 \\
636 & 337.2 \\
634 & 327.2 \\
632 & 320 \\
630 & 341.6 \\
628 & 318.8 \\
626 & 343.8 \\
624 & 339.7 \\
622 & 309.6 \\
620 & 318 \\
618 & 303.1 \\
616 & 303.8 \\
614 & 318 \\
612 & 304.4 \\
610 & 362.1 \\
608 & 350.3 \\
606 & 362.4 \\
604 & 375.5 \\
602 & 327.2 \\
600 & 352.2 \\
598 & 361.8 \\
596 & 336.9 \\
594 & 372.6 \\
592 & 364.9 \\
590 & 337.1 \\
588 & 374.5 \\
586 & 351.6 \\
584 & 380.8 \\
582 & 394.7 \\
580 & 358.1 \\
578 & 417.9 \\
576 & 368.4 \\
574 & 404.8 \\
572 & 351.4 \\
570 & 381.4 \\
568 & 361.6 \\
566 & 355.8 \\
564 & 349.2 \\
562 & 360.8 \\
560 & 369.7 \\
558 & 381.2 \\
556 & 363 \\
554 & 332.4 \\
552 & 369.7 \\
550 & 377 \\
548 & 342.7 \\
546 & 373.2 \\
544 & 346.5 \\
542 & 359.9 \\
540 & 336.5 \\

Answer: 7.40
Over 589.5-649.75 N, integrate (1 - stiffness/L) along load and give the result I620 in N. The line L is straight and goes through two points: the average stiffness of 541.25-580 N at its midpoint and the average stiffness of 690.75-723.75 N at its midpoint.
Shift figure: 7.4 N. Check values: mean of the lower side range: 366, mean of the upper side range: 399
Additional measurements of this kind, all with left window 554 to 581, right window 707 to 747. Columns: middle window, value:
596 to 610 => 0.6 N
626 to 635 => 1.0 N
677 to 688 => -0.2 N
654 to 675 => 1.9 N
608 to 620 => 1.6 N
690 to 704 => -1.5 N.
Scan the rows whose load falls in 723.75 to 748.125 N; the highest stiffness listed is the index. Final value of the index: 383.7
